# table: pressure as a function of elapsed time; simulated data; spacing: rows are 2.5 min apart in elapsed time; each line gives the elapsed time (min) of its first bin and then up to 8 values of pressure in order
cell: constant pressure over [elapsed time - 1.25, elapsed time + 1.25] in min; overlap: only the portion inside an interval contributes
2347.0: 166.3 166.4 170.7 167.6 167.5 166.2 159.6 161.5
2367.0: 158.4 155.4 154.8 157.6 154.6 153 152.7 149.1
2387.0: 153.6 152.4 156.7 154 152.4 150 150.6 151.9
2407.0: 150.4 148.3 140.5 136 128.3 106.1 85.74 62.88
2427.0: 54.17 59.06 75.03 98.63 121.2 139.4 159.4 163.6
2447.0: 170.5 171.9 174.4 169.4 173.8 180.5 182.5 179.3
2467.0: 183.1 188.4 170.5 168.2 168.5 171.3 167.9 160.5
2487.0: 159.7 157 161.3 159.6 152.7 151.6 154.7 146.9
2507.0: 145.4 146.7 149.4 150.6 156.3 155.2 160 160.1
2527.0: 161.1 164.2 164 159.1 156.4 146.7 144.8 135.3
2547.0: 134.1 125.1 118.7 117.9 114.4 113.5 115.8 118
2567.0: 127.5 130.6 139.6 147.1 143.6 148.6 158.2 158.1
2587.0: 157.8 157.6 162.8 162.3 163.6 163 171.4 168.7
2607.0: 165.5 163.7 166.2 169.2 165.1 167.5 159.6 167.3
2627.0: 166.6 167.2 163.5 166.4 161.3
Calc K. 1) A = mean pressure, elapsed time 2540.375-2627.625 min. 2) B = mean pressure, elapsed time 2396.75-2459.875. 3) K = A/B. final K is 1.12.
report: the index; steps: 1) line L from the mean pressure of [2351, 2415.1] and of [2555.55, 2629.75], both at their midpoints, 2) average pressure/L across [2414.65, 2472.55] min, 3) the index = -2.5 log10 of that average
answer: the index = 0.12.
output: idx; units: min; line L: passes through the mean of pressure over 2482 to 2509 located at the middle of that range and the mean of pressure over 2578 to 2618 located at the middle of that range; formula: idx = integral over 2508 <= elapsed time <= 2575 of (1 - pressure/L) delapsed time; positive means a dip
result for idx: 7.30 min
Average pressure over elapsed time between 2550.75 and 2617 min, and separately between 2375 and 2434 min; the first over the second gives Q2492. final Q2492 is 1.14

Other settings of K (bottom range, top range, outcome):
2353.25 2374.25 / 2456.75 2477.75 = 1.10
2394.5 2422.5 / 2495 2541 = 1.12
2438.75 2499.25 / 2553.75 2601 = 0.85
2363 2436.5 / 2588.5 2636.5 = 1.24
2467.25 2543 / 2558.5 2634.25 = 0.97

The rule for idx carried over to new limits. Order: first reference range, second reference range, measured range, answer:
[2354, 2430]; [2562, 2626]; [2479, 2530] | -2.58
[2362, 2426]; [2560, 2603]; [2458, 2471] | -3.37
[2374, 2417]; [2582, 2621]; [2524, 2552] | 1.96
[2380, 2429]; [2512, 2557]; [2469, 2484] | -3.27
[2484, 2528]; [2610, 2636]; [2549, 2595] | 6.73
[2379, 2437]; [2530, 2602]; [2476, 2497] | -4.34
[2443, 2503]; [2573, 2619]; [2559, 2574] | 3.38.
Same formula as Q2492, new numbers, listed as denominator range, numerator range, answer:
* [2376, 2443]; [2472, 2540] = 1.22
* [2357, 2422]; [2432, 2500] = 1.08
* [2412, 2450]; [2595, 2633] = 1.44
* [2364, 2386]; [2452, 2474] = 1.15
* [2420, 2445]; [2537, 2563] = 1.28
